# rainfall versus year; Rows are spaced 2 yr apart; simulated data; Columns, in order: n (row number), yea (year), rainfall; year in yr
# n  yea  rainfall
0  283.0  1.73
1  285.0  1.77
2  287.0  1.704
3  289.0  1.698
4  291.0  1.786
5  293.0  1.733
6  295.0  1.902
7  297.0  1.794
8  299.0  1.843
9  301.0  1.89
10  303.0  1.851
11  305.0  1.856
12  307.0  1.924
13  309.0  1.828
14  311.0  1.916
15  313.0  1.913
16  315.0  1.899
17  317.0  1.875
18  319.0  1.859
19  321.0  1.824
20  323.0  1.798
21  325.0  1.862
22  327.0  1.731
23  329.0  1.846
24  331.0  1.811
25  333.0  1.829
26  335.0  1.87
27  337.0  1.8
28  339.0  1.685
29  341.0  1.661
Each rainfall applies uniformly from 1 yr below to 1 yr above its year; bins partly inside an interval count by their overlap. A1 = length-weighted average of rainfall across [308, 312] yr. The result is 1.87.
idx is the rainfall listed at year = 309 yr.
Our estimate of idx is 1.828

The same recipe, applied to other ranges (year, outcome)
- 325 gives 1.862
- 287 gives 1.704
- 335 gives 1.87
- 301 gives 1.89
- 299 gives 1.843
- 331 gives 1.811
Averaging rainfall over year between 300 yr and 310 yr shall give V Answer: 1.87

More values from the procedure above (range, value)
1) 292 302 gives 1.83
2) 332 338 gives 1.83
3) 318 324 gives 1.83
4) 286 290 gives 1.7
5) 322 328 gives 1.8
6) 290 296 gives 1.81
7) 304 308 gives 1.89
